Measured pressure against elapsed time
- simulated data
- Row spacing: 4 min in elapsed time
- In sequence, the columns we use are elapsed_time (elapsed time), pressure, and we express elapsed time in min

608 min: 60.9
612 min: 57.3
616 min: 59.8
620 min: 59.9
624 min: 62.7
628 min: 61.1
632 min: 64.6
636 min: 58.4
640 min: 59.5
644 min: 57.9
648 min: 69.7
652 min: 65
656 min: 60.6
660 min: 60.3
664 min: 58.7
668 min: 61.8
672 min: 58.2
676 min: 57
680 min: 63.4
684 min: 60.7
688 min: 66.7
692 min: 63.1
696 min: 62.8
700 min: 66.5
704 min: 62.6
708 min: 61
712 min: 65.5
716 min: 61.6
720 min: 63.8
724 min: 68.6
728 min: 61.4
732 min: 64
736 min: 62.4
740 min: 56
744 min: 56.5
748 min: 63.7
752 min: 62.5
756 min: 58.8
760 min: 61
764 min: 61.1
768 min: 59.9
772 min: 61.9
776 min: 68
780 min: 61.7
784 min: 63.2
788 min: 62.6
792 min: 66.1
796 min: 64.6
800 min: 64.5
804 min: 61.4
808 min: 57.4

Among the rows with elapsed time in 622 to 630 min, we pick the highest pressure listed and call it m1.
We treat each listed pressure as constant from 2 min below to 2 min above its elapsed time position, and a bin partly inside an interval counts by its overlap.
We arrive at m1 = 62.7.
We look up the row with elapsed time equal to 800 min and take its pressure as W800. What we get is 64.5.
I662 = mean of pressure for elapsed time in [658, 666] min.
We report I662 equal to 59.5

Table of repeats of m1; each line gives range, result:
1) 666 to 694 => 66.7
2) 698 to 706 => 66.5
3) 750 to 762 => 62.5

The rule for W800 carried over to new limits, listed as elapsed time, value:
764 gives 61.1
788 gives 62.6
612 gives 57.3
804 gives 61.4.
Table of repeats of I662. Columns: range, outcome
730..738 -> 63.2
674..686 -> 60.4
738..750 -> 58.7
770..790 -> 63.5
